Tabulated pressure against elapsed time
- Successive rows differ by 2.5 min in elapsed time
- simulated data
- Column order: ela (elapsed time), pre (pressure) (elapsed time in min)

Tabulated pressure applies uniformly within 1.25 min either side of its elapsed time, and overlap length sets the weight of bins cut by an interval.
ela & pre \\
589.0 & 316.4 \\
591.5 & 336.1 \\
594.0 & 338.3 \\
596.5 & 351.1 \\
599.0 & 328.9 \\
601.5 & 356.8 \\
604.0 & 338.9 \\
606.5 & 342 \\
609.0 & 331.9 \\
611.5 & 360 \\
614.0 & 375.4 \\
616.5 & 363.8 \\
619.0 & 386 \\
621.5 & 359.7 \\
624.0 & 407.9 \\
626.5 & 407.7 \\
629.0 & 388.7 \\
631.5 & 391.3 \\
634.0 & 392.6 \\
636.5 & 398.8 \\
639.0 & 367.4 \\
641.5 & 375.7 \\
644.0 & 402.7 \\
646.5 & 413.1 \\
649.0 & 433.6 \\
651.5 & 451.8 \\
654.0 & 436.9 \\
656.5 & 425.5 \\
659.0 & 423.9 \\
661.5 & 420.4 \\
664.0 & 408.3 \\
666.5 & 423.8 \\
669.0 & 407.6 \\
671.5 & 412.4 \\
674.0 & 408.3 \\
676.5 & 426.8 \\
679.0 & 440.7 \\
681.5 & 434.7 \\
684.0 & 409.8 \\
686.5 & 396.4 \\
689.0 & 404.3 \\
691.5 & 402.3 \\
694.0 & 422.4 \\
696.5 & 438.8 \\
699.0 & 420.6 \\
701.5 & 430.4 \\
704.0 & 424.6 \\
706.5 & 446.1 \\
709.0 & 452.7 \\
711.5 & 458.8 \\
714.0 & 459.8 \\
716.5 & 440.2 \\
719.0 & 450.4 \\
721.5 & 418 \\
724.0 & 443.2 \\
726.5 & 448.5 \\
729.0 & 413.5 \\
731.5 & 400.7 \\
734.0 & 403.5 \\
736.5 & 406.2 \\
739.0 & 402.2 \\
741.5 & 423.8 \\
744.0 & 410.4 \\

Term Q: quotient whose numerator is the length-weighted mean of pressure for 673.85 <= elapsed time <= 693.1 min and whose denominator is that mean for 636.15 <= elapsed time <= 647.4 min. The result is 1.07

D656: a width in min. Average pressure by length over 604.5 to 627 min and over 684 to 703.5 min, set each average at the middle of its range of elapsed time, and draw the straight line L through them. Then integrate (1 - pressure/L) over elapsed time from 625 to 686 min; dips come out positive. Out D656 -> -3.1 min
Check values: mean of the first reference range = 368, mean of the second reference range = 416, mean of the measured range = 412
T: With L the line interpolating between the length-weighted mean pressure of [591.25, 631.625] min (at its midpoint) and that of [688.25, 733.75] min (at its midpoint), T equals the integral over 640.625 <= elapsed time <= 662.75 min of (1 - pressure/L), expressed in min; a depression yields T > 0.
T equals -1.7 min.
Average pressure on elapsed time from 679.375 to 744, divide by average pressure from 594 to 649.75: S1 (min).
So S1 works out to 1.14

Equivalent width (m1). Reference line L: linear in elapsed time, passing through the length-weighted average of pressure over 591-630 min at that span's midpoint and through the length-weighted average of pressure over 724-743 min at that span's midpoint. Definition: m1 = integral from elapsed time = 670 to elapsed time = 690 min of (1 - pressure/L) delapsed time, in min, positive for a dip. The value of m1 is -1.26 min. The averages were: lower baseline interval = 361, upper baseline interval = 416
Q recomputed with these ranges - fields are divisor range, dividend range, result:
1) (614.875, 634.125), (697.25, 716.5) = 1.14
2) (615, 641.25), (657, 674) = 1.08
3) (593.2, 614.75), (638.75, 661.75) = 1.20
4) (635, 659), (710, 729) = 1.08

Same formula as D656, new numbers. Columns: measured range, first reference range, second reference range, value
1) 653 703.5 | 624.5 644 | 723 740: -2.2 min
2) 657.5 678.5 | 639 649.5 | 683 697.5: -0.6 min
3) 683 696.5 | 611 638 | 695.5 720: 0.6 min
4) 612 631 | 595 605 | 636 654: -0.4 min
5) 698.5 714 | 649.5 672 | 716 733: -0.5 min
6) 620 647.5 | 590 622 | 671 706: -1.2 min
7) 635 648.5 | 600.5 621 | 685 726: -0.4 min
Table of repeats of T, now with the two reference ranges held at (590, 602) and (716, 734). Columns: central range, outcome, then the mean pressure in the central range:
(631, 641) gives -0.5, 386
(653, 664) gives -1.2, 424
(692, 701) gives -0.4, 425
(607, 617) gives -0.1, 356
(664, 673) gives -0.5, 414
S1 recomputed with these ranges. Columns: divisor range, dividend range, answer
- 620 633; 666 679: 1.07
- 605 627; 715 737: 1.15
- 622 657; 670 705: 1.03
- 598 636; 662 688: 1.13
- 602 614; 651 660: 1.25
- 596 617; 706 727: 1.28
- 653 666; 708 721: 1.07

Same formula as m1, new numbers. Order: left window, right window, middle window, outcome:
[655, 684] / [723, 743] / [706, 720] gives -1.1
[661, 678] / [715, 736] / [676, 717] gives -0.9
